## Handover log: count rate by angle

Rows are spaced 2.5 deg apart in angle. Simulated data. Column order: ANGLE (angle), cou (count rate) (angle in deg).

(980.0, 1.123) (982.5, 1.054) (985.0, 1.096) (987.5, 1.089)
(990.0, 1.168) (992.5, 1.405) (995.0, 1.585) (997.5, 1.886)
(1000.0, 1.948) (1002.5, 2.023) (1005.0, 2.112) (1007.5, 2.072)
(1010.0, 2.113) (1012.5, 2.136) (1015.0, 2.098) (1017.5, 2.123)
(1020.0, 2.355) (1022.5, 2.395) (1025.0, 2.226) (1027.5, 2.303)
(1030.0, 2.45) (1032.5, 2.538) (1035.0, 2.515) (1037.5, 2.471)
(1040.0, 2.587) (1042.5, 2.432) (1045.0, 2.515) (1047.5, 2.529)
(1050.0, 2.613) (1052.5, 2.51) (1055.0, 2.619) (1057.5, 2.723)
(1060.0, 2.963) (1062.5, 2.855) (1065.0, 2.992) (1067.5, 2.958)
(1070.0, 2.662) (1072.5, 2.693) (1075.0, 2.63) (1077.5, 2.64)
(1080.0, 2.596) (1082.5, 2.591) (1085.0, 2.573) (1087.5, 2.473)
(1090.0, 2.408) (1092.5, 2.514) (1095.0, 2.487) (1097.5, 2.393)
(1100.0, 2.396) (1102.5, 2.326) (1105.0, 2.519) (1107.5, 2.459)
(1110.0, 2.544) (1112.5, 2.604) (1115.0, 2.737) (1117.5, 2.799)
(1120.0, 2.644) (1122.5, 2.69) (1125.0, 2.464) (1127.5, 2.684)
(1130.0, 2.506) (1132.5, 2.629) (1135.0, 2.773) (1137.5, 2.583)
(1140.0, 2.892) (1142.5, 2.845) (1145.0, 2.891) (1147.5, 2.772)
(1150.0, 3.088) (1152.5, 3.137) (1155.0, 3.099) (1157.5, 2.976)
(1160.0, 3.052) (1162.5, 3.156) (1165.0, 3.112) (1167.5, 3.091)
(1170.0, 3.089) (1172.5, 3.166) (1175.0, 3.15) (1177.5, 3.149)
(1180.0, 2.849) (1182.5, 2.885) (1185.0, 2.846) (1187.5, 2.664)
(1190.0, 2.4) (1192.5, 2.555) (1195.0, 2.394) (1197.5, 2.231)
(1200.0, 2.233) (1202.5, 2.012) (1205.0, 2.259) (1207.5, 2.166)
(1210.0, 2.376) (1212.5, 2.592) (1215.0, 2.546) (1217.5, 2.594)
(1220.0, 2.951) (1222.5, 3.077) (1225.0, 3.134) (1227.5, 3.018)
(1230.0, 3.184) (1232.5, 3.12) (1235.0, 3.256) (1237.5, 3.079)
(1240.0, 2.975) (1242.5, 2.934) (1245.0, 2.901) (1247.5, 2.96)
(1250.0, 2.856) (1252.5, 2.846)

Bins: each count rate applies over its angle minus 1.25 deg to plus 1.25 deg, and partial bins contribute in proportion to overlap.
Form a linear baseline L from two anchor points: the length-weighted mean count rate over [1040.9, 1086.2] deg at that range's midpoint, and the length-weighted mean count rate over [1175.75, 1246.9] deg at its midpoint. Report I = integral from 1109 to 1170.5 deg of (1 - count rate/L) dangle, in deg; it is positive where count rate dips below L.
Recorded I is -2.9 deg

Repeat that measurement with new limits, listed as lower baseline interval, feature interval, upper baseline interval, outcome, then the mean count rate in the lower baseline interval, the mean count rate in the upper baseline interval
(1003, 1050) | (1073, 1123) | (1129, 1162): 2.0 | 2.33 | 2.87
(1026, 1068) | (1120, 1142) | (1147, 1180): 2.2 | 2.61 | 3.08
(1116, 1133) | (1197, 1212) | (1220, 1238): 3.9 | 2.63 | 3.11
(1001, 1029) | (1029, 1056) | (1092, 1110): -3.1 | 2.18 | 2.45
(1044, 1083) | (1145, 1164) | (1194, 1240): -2.4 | 2.7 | 2.69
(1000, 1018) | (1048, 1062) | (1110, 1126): -2.2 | 2.09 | 2.65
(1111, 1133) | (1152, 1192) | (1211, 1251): -2.9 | 2.64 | 2.95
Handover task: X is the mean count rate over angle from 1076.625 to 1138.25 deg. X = 2.56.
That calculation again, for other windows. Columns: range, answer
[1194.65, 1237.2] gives 2.67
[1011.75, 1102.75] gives 2.53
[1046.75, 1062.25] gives 2.68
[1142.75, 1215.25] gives 2.76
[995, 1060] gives 2.33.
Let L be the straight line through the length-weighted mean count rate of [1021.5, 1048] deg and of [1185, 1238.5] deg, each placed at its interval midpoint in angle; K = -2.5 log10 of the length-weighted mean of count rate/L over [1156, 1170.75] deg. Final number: -0.182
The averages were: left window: 2.45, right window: 2.66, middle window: 3.08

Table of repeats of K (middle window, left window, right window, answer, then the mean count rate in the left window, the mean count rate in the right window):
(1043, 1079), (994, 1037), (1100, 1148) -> -0.141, 2.18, 2.64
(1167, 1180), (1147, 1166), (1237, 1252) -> -0.024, 3.06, 2.94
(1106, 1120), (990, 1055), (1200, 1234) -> -0.082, 2.22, 2.68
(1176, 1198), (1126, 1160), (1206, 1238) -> 0.062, 2.84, 2.84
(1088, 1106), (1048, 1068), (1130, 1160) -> 0.156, 2.76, 2.87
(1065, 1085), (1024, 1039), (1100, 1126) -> -0.080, 2.42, 2.57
